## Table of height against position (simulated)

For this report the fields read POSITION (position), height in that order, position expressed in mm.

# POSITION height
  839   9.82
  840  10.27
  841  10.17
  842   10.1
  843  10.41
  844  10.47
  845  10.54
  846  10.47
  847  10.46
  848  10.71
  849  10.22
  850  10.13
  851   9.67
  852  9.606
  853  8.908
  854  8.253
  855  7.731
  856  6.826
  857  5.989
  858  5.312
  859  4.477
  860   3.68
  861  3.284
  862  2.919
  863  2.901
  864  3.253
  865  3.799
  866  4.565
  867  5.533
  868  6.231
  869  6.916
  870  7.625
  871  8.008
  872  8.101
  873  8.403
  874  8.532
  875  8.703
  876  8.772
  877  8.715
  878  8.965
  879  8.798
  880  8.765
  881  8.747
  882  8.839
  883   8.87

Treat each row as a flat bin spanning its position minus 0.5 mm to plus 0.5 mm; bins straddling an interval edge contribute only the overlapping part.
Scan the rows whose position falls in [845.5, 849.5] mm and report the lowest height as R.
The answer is 10.22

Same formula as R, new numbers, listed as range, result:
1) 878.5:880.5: 8.765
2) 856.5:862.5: 2.919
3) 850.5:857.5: 5.989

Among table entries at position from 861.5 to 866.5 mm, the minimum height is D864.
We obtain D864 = 2.901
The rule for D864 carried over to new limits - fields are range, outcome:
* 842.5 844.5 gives 10.41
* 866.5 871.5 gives 5.533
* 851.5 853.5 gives 8.908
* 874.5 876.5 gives 8.703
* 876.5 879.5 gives 8.715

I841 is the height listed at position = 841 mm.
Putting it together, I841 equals 10.17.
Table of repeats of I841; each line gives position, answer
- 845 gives 10.54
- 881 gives 8.747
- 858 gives 5.312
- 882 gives 8.839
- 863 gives 2.901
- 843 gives 10.41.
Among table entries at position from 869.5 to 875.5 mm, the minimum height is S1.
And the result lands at 7.625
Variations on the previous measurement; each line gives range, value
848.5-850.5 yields 10.13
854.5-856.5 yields 6.826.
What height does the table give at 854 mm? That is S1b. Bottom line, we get 8.253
